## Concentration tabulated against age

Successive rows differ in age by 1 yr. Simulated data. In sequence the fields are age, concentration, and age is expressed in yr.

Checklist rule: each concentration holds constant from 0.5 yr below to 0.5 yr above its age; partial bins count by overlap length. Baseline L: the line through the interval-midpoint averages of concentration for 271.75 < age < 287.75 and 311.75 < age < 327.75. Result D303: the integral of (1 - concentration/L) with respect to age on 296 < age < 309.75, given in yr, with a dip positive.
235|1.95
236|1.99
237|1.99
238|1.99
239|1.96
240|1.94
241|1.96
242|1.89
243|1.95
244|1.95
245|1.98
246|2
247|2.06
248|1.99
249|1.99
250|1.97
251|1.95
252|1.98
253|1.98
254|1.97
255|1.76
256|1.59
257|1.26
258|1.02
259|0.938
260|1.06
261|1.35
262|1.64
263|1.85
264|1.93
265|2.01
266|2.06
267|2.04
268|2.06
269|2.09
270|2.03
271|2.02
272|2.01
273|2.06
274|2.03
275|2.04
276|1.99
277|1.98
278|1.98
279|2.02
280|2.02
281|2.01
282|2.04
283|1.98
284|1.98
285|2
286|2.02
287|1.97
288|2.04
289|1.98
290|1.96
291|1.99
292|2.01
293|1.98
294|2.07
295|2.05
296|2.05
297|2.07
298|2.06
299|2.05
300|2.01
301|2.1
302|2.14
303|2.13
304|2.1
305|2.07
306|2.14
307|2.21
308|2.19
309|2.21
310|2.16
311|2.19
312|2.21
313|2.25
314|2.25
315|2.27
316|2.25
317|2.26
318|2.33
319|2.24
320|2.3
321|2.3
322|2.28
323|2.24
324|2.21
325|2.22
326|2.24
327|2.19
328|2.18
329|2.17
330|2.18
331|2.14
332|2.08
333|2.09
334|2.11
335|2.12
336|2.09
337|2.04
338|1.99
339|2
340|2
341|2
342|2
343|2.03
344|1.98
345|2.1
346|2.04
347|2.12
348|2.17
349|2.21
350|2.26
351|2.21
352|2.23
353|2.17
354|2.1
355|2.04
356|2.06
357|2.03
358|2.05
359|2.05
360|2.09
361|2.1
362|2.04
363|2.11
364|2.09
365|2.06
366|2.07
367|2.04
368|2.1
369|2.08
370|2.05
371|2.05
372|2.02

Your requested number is 0.24 yr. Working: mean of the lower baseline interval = 2.01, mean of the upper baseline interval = 2.25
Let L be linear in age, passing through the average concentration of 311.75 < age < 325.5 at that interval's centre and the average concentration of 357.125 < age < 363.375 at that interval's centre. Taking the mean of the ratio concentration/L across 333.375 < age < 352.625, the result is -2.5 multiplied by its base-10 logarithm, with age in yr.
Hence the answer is 0.03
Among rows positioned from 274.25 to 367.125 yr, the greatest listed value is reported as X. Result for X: 2.33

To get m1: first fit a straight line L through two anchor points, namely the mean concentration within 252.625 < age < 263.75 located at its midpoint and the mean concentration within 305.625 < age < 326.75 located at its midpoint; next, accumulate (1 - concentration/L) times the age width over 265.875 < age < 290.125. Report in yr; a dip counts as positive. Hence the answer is -3.79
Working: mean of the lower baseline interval 1.5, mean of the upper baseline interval 2.24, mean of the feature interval 2.02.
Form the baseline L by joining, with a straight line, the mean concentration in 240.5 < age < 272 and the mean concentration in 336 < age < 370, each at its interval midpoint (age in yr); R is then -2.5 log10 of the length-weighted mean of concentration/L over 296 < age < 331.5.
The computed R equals -0.11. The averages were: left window 1.82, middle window 2.18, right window 2.08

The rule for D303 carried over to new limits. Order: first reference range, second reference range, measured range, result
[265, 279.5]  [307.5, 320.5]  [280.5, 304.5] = 1.10 yr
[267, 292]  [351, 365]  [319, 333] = -1.00 yr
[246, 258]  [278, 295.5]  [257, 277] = 1.26 yr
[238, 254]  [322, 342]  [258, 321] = 0.93 yr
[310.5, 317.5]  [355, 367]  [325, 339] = 0.32 yr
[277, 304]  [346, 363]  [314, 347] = -1.01 yr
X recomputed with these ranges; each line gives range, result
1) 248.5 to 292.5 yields 2.09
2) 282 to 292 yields 2.04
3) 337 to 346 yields 2.1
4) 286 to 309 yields 2.21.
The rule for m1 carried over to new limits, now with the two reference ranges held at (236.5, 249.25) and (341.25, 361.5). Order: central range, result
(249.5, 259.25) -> 1.6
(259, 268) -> 1.3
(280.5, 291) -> 0.1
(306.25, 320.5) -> -1.2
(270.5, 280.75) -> 0.0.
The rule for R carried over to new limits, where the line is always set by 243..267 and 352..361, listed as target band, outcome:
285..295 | -0.07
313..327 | -0.15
